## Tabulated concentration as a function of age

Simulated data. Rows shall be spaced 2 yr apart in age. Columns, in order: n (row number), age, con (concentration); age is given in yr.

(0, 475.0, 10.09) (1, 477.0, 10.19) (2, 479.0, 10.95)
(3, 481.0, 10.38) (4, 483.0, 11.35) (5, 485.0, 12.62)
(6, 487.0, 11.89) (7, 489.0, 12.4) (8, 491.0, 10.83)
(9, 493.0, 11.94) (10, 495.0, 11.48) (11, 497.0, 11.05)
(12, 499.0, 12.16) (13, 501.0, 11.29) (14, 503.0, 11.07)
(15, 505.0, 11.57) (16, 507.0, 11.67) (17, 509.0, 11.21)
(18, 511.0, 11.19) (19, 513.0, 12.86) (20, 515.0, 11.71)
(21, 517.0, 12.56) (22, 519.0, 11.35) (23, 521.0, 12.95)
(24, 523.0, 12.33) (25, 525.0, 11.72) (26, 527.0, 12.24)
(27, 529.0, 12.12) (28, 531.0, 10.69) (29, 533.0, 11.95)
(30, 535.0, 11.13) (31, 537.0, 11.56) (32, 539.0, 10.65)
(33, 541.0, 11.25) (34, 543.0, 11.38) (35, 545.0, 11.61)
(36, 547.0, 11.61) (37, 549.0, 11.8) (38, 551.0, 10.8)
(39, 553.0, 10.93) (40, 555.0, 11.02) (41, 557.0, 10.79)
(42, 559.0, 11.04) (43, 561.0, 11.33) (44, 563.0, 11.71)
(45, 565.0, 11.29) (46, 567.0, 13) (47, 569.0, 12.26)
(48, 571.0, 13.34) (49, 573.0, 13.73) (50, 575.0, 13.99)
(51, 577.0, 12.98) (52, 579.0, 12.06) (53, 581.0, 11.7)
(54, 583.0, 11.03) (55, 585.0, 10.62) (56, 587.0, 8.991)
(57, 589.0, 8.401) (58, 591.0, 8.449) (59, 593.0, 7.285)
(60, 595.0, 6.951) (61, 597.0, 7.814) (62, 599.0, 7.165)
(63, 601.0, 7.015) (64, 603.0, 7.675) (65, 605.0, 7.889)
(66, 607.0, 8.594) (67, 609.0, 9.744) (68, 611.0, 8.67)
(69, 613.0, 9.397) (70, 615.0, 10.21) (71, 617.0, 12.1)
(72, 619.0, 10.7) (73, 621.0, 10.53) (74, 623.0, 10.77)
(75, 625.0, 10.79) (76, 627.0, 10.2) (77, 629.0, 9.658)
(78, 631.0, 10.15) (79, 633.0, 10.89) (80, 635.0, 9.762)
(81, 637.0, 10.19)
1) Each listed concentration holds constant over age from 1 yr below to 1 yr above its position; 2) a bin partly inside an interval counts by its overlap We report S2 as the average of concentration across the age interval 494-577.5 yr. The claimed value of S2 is 11.8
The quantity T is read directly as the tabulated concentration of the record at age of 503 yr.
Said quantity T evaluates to 11.07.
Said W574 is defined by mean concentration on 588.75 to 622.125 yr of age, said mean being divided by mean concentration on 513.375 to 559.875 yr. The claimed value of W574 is 0.8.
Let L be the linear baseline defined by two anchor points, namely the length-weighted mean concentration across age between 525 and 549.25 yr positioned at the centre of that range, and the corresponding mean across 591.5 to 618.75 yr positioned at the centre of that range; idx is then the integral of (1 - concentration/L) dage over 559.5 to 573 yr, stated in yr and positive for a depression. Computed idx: -2.65 yr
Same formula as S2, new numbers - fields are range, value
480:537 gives 11.7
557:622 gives 10.2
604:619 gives 9.59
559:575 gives 12.4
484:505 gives 11.7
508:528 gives 12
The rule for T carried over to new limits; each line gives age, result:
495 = 11.48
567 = 13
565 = 11.29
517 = 12.56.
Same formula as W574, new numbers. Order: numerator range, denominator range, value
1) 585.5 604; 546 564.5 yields 0.70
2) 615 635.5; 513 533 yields 0.88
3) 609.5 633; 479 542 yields 0.89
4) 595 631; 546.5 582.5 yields 0.78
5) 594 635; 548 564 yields 0.84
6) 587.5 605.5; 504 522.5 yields 0.64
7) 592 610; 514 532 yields 0.65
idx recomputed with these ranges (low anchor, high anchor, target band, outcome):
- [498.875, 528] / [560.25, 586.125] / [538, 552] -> 0.87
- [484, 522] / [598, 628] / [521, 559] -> -1.59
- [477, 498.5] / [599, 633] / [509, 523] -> -1.29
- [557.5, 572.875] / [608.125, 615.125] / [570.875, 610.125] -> 3.72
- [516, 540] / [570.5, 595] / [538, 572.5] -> -0.78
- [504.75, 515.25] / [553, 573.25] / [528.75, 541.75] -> 0.53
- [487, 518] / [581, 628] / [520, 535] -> -1.17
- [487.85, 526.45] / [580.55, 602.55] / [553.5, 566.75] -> -2.09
